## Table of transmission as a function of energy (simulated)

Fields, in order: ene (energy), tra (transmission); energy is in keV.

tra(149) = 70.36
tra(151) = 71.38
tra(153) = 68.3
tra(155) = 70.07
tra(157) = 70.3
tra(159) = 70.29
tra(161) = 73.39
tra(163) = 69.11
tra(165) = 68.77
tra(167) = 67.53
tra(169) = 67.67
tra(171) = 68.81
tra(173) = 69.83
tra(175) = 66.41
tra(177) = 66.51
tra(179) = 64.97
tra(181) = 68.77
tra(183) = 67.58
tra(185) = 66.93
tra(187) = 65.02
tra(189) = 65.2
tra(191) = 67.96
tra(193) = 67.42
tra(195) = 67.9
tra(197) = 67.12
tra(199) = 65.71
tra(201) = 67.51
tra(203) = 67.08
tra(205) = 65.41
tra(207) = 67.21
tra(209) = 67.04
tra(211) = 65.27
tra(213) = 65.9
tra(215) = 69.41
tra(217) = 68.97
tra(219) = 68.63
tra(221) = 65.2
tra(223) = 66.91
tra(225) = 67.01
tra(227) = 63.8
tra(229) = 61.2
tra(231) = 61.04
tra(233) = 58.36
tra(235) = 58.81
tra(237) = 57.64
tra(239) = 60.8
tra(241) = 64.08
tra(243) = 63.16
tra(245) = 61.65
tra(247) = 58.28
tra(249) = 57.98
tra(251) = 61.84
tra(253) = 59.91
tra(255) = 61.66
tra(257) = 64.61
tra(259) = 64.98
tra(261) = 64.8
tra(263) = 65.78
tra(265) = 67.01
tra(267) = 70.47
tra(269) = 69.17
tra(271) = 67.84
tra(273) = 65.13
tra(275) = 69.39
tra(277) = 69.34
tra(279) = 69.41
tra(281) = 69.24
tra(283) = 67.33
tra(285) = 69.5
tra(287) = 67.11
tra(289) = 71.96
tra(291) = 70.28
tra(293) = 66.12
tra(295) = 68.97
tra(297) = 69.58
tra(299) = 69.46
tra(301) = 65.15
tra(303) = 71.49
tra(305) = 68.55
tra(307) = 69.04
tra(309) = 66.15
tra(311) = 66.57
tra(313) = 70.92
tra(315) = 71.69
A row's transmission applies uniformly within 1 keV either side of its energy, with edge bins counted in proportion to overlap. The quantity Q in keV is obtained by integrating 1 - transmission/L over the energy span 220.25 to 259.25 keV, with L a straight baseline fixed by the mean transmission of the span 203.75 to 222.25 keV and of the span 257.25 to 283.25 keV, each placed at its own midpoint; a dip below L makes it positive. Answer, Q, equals 3.14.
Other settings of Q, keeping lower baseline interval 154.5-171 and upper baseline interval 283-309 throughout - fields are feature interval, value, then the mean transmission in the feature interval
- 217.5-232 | 0.89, 65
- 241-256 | 1.78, 60.9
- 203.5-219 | 0.48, 67.1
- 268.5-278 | 0.11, 68.1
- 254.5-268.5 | 0.63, 65.9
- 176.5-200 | 0.90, 66.8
